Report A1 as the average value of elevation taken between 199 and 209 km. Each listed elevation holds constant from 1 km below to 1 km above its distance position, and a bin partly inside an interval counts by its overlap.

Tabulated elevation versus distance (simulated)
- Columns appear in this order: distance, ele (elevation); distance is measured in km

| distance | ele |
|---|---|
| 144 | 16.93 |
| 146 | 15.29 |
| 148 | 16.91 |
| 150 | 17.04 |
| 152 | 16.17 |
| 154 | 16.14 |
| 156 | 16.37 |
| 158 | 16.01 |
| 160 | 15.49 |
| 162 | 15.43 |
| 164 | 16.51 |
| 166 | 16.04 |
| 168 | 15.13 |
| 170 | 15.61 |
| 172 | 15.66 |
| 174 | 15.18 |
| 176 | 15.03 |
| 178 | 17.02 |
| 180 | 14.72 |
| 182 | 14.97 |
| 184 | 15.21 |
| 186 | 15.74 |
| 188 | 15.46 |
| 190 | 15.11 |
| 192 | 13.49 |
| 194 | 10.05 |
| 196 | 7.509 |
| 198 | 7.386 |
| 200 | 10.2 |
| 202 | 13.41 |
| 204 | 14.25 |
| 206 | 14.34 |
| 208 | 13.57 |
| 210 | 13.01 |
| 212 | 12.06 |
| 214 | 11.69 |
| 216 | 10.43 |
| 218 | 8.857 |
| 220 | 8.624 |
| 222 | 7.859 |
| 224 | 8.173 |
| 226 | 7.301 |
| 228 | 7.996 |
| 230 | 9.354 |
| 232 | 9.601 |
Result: 13.2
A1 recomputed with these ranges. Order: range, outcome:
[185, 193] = 15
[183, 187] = 15.5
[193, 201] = 8.79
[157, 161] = 15.8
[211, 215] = 11.9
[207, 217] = 12.2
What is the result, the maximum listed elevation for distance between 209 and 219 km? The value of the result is 13.01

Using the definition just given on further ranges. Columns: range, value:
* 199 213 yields 14.34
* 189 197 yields 15.11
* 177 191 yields 17.02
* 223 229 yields 8.173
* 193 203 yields 13.41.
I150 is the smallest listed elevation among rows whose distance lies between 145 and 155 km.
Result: 15.29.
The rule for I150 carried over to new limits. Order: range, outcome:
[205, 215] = 11.69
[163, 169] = 15.13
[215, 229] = 7.301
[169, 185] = 14.72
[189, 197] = 7.509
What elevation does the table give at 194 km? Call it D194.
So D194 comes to 10.05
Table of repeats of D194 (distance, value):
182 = 14.97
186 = 15.74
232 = 9.601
